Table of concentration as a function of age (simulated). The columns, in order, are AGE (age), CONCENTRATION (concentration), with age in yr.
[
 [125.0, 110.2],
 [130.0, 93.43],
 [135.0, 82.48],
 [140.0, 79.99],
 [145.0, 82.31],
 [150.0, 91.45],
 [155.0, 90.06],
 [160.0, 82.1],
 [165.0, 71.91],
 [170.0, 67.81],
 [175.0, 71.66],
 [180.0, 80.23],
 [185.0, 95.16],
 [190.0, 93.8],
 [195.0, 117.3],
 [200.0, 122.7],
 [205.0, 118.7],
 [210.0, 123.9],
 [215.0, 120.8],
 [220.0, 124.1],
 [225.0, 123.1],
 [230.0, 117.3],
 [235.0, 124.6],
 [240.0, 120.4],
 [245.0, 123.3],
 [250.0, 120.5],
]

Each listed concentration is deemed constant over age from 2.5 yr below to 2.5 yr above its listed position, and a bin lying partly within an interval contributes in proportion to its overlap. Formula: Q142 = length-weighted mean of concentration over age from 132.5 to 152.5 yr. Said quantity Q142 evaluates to 84.1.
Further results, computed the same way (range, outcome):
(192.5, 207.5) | 120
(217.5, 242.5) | 122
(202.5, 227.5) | 122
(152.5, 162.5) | 86.1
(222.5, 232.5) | 120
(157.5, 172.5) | 73.9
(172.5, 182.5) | 75.9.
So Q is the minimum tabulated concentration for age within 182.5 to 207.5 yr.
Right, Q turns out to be 93.8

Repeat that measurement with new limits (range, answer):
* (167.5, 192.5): 67.81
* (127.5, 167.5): 71.91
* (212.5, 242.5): 117.3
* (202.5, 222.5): 118.7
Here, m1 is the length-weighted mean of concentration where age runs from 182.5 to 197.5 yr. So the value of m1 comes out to 102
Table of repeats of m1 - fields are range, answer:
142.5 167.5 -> 83.6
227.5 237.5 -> 121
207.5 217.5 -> 122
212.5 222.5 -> 122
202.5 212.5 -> 121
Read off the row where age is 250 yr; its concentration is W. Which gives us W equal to 120.5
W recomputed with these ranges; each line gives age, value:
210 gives 123.9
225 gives 123.1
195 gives 117.3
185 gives 95.16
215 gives 120.8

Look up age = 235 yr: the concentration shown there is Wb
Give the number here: 124.6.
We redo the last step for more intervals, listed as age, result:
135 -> 82.48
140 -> 79.99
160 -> 82.1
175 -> 71.66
